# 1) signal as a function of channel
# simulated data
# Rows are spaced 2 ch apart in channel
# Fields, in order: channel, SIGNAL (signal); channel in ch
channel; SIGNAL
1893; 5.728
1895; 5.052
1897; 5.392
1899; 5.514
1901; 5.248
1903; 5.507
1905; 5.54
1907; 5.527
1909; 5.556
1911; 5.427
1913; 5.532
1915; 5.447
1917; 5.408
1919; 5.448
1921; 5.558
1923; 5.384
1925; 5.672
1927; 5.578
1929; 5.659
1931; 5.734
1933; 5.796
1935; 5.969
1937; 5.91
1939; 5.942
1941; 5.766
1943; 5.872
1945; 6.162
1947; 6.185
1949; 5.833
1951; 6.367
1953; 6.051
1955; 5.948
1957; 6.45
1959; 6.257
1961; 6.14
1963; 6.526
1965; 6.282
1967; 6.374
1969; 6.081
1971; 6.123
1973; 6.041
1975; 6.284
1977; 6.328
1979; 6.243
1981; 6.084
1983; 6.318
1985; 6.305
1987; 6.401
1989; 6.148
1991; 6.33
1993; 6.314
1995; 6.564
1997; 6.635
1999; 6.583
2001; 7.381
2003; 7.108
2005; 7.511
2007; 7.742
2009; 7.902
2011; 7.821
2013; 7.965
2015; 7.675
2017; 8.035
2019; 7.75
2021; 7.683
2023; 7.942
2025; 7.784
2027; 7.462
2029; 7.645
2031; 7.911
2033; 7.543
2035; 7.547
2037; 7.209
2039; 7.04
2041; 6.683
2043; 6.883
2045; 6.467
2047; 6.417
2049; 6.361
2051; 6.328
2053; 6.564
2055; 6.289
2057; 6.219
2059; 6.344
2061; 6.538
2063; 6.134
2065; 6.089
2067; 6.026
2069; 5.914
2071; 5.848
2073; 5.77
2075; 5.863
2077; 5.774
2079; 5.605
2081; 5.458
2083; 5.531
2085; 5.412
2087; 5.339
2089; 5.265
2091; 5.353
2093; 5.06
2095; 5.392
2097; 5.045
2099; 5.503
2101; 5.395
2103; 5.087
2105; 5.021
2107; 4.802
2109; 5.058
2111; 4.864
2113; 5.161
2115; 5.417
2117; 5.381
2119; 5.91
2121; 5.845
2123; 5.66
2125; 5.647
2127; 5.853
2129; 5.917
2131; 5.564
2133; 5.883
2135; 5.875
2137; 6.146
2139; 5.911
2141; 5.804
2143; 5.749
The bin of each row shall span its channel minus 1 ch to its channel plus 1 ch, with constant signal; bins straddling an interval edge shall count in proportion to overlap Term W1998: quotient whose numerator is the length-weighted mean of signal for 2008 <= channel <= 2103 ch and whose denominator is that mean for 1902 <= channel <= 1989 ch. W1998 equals 1.1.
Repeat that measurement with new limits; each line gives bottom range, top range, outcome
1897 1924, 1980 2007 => 1.21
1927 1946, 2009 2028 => 1.33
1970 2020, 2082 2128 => 0.78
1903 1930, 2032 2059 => 1.22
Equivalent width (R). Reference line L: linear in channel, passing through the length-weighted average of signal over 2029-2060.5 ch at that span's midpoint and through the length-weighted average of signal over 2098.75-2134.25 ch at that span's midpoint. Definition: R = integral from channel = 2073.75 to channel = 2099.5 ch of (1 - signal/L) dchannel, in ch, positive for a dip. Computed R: 2.49 ch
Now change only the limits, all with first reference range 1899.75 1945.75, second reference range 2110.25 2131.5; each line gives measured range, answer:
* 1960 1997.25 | -4.43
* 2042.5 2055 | -1.96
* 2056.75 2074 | -1.55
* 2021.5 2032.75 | -4.28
